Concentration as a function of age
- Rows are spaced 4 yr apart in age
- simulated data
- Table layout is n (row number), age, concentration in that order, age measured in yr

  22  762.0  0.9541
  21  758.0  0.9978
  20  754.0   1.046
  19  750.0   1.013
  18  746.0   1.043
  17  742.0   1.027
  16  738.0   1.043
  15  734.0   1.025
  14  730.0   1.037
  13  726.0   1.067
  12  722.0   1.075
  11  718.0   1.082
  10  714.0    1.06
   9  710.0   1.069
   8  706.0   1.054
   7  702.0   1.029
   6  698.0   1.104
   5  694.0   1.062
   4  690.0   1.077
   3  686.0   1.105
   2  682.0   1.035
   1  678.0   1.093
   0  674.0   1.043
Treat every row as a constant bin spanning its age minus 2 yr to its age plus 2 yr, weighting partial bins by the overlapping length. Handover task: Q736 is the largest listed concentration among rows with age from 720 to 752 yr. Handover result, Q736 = 1.075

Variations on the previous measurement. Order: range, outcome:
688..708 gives 1.104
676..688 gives 1.105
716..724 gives 1.082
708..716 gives 1.069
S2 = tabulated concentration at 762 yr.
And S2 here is 0.9541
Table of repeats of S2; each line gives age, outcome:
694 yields 1.062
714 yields 1.06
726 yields 1.067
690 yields 1.077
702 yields 1.029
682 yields 1.035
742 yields 1.027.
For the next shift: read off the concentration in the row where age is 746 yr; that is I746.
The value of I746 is 1.043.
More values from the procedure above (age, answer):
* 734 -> 1.025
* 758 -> 0.9978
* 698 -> 1.104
